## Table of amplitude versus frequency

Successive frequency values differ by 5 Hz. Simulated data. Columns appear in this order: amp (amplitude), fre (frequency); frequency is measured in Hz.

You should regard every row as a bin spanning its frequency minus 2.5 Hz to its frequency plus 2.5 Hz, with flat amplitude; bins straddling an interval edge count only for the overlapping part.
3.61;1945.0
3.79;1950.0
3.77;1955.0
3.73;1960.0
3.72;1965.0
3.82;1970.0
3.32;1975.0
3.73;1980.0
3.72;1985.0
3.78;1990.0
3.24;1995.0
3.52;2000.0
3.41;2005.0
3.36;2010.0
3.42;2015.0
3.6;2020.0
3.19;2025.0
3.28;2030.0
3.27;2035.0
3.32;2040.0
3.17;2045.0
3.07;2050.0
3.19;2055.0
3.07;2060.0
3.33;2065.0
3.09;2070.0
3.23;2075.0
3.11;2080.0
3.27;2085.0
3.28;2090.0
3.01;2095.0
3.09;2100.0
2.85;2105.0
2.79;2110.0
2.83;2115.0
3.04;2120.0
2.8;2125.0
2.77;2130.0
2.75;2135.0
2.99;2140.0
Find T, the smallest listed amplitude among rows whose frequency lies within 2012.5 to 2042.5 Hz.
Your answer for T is 3.19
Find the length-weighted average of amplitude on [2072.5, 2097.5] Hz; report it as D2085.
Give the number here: 3.18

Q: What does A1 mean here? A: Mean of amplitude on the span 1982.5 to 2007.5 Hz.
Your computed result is 3.53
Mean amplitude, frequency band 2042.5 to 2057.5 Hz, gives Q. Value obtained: 3.14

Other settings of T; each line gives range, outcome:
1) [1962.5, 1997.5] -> 3.24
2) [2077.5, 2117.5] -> 2.79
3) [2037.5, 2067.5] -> 3.07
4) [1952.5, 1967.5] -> 3.72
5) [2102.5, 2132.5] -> 2.77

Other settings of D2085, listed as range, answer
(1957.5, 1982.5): 3.66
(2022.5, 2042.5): 3.26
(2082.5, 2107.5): 3.1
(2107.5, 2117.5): 2.81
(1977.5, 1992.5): 3.74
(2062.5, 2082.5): 3.19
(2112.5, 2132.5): 2.86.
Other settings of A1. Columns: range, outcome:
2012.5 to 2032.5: 3.37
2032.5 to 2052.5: 3.21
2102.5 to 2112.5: 2.82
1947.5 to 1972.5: 3.77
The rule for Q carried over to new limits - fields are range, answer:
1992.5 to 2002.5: 3.38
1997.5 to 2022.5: 3.46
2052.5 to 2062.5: 3.13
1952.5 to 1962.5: 3.75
